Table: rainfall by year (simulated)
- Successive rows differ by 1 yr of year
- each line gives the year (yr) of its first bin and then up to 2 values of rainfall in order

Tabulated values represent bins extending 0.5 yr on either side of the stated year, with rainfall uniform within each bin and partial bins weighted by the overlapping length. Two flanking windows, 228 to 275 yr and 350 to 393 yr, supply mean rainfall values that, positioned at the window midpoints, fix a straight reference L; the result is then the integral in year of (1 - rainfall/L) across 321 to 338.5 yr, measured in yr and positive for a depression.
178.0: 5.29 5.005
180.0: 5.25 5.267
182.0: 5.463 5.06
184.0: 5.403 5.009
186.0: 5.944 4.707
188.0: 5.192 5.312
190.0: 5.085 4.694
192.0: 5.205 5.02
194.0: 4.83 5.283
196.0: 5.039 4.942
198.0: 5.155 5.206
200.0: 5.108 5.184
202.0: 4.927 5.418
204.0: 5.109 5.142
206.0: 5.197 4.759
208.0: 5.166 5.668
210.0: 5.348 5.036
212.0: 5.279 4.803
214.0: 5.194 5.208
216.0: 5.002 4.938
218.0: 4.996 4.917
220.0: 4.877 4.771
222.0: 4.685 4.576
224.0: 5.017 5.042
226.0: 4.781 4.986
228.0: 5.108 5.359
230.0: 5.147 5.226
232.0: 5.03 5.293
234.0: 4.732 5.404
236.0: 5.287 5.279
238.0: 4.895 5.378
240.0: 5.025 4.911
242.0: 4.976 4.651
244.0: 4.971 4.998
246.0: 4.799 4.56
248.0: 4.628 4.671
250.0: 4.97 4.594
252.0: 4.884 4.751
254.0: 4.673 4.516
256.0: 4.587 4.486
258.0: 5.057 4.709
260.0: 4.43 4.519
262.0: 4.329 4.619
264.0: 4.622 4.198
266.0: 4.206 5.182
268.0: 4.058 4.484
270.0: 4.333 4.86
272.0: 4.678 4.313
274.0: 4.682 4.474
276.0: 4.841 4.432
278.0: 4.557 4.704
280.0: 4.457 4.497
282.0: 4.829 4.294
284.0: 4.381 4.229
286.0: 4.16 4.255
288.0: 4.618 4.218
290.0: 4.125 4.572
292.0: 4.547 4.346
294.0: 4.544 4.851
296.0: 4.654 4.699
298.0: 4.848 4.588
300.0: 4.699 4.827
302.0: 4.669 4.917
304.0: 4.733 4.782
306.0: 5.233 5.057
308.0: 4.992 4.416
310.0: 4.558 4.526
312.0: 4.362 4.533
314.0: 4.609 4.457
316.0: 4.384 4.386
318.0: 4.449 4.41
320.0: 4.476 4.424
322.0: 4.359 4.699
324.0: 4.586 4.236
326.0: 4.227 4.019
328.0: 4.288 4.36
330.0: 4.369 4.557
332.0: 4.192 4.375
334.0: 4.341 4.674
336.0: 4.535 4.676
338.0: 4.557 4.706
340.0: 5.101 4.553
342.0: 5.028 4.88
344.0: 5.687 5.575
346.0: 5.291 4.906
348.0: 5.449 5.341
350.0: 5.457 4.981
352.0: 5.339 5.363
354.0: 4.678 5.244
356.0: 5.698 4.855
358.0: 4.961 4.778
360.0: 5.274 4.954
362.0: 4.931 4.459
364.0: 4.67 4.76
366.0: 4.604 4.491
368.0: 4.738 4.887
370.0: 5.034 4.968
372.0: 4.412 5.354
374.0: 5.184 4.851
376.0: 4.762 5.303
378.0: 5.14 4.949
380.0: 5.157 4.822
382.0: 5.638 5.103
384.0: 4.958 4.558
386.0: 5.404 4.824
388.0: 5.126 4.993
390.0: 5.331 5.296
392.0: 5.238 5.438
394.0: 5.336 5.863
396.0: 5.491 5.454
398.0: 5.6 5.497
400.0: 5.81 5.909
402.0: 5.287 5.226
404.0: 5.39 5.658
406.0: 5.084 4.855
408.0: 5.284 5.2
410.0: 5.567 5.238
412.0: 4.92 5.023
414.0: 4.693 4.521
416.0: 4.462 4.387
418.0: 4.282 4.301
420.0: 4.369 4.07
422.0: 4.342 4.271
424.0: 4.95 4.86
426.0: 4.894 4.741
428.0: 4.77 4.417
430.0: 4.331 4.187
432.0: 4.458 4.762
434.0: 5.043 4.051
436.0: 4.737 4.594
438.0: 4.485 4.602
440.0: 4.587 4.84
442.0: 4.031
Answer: 1.8 yr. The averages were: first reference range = 4.78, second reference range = 5.01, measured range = 4.41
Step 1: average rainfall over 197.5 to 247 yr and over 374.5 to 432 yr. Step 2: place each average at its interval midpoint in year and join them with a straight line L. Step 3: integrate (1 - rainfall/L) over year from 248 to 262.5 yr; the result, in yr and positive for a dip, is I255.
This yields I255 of 1.1 yr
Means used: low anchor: 5.06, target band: 4.65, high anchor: 5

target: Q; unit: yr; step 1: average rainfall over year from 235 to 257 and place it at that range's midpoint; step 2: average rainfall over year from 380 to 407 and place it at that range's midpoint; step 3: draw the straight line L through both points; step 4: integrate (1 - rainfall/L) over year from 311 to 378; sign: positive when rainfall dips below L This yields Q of 5.0 yr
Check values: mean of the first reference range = 4.86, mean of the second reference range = 5.31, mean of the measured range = 4.77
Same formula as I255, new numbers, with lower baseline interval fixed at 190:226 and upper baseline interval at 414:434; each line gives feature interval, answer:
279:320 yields 2.14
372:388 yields -1.48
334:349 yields -0.79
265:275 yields 0.78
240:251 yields 0.31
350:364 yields -1.09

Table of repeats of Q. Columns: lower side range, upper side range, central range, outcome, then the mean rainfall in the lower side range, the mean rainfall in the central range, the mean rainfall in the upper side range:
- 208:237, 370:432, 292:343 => 4.6 yr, 5.07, 4.58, 5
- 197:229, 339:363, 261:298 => 4.3 yr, 5.05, 4.5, 5.12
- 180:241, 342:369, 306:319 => 1.2 yr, 5.1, 4.58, 5.05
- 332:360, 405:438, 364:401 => -2.2 yr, 4.99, 5.13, 4.69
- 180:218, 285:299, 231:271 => 0.1 yr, 5.14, 4.77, 4.49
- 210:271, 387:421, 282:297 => 1.5 yr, 4.85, 4.44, 5.13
